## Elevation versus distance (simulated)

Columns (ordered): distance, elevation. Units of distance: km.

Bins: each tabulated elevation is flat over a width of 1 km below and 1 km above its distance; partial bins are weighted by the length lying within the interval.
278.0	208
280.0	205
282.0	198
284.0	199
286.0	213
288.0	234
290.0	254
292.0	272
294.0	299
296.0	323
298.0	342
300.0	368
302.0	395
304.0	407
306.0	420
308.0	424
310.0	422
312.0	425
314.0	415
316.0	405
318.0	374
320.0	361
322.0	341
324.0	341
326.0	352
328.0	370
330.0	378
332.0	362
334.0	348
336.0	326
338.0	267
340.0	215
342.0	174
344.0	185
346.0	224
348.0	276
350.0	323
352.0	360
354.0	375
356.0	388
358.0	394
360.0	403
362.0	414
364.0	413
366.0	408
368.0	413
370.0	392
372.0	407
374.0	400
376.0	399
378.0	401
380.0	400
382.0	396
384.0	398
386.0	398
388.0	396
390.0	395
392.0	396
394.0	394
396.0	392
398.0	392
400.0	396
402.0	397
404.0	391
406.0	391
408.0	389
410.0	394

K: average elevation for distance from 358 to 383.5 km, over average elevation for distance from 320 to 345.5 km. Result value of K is 1.3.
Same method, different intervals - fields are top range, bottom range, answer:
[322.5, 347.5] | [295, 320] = 0.75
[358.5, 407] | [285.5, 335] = 1.12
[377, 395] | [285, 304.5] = 1.29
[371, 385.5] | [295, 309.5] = 1.04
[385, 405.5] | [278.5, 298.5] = 1.57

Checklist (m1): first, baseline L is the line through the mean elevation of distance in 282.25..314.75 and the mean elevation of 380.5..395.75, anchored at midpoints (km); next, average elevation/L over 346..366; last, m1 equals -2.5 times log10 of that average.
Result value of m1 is 0.02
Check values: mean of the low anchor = 334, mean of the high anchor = 396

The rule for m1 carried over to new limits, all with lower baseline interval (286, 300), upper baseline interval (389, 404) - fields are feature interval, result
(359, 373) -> -0.125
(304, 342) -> -0.139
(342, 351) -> 0.374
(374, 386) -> -0.060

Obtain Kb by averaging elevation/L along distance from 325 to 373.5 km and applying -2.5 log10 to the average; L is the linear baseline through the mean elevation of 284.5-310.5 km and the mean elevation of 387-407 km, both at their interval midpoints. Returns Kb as 0.07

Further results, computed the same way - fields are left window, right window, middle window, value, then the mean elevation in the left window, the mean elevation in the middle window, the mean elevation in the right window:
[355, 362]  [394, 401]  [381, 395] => 0.00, 398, 396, 393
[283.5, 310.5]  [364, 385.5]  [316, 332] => -0.03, 327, 363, 402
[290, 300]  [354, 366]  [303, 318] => -0.24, 309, 414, 401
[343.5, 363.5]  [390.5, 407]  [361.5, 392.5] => -0.10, 340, 402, 394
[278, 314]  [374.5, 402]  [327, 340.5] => 0.07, 317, 328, 396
